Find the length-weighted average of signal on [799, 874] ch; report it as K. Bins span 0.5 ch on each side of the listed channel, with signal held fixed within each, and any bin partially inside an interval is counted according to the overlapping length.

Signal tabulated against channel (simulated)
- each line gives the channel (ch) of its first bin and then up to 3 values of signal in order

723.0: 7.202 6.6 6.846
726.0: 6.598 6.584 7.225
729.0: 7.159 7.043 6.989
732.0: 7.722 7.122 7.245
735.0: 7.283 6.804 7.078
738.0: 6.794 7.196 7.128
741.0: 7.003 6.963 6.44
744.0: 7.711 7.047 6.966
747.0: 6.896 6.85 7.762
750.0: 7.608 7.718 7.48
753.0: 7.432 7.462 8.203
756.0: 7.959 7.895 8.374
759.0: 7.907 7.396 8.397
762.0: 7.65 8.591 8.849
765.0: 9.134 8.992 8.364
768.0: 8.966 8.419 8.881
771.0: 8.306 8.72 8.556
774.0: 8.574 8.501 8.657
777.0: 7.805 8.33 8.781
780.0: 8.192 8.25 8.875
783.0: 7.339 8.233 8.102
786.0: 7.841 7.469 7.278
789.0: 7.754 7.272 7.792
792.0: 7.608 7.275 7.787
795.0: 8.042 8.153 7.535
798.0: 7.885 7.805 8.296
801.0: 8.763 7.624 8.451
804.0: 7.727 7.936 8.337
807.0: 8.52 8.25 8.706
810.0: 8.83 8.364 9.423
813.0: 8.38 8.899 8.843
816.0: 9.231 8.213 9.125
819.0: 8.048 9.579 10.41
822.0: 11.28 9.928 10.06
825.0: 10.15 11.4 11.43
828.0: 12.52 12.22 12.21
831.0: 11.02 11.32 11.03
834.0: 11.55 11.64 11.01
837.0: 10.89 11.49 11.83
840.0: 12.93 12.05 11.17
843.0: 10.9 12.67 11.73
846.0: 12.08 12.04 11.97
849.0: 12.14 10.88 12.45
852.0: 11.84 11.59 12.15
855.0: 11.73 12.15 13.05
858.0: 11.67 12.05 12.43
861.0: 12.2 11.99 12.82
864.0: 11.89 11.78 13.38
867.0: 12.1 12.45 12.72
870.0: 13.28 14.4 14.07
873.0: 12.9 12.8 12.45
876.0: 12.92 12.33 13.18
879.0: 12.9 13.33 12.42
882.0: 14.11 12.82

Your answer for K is 10.9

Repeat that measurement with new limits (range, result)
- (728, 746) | 7.1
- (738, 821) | 8.08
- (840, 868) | 12.1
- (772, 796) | 8.03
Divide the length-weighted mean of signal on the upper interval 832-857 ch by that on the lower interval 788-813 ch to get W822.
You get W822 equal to 1.5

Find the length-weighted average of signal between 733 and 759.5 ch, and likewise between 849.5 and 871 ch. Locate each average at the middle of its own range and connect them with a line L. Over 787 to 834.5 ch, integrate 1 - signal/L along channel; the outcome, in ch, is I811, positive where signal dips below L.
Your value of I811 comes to 5.1 ch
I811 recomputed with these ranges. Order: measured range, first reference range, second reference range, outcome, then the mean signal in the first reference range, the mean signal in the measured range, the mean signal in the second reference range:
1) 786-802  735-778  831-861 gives 2.9 ch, 7.84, 7.78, 11.8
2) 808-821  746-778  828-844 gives 2.2 ch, 8.12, 8.84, 11.6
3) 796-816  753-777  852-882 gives 3.4 ch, 8.35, 8.36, 12.6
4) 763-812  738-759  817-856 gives 4.6 ch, 7.4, 8.23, 11.3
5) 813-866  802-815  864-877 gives -3.2 ch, 8.47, 11.3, 12.9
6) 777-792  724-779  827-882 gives 1.9 ch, 7.7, 7.95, 12.2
